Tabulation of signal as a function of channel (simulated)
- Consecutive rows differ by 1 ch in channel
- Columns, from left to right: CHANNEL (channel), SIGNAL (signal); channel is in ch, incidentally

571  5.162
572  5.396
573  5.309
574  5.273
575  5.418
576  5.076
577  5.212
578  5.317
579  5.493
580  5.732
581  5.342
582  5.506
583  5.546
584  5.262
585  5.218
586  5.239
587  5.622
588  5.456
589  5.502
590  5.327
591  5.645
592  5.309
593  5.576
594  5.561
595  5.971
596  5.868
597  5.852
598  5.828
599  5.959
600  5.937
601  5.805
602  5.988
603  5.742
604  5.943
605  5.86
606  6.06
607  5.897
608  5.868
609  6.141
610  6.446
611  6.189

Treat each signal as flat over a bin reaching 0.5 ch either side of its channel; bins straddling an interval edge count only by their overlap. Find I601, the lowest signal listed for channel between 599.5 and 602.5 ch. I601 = 5.805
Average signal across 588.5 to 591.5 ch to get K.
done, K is 5.49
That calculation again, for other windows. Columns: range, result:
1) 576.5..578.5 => 5.26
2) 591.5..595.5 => 5.6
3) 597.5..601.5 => 5.88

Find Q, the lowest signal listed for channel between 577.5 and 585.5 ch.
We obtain 5.218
